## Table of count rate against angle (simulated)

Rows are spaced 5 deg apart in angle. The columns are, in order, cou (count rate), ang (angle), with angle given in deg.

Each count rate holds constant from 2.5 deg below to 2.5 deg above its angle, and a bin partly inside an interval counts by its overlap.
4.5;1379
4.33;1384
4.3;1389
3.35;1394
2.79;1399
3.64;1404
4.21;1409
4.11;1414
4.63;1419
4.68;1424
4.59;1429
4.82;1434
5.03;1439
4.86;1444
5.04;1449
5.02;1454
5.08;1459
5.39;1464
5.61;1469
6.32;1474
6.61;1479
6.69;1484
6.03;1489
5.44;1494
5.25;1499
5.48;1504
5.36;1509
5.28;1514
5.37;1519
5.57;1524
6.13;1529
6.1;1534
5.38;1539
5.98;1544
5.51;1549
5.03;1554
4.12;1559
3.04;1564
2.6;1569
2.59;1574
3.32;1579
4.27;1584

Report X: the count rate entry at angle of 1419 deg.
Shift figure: 4.63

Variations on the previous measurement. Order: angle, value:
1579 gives 3.32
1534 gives 6.1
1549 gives 5.51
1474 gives 6.32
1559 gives 4.12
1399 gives 2.79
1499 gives 5.25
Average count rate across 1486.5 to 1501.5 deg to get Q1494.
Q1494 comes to 5.57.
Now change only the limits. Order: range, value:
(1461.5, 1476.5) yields 5.77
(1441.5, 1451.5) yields 4.95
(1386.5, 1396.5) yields 3.83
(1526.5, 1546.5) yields 5.9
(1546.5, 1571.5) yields 4.06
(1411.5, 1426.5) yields 4.47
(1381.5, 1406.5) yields 3.68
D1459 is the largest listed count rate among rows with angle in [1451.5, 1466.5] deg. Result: 5.39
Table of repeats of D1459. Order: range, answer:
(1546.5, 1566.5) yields 5.51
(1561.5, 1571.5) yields 3.04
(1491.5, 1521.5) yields 5.48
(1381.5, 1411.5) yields 4.33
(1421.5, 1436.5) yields 4.82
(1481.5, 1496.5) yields 6.69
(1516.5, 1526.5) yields 5.57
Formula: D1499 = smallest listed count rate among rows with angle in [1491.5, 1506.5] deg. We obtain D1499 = 5.25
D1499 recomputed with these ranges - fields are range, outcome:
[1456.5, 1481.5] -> 5.08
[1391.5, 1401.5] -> 2.79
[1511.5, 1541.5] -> 5.28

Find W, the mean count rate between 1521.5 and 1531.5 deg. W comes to 5.85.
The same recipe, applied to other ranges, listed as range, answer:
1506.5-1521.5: 5.34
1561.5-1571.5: 2.82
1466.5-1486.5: 6.31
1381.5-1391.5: 4.31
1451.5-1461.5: 5.05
